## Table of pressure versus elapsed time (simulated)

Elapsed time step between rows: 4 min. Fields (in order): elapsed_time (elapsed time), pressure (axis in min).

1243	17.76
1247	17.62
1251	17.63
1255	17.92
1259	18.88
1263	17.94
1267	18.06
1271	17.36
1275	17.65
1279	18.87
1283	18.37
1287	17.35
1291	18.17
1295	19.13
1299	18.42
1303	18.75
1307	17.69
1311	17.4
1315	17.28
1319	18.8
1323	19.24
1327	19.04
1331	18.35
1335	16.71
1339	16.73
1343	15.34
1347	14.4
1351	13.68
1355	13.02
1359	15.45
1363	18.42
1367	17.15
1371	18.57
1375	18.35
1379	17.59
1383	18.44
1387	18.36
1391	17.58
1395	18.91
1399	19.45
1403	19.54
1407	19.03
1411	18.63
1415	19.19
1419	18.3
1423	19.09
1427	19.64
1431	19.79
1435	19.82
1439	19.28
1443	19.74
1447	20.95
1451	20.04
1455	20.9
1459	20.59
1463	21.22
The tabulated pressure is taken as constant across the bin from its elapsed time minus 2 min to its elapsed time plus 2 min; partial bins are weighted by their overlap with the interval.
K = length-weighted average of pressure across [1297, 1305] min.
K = 18.6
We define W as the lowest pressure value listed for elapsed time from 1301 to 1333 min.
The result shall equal 17.28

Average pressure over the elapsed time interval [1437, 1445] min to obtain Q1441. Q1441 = 19.5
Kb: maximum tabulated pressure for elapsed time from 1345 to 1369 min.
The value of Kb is 18.42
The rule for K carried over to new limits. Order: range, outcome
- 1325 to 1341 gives 17.7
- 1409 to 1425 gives 18.8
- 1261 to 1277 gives 17.8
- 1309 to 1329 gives 18.4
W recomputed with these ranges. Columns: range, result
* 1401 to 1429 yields 18.3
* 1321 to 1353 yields 13.68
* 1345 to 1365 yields 13.02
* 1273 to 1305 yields 17.35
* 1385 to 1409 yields 17.58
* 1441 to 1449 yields 19.74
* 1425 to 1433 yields 19.64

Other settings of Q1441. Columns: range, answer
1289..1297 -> 18.6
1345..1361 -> 14.1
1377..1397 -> 18.2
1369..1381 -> 18.2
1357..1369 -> 17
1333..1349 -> 15.8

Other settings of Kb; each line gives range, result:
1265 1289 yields 18.87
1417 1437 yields 19.82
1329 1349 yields 18.35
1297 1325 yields 19.24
